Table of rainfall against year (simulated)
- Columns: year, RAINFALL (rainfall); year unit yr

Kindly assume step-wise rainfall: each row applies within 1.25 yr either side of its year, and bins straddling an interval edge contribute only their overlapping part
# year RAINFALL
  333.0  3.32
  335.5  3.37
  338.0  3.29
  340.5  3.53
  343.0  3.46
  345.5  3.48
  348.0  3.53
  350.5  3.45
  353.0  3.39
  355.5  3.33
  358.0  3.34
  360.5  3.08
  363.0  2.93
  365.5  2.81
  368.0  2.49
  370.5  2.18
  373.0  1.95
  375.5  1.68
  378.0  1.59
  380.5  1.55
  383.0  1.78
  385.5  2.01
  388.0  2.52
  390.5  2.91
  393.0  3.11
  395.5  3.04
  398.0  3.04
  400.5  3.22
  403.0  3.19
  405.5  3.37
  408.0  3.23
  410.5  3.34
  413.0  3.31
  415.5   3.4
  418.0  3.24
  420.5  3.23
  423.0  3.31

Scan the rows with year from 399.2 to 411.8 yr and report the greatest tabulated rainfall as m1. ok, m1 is 3.37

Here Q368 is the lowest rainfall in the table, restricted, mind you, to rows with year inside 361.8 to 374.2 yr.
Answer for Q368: 1.95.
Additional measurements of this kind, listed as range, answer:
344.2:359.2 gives 3.33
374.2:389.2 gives 1.55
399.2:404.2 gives 3.19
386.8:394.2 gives 2.52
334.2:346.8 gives 3.29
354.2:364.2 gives 2.93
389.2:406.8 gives 2.91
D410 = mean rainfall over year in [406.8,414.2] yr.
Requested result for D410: 3.29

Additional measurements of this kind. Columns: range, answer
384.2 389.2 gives 2.26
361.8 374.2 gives 2.47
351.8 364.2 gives 3.21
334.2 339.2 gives 3.33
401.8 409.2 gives 3.26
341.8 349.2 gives 3.49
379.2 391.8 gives 2.16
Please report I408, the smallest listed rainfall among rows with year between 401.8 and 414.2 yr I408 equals 3.19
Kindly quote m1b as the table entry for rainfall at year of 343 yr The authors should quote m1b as 3.46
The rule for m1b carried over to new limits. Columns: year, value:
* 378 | 1.59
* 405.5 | 3.37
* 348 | 3.53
